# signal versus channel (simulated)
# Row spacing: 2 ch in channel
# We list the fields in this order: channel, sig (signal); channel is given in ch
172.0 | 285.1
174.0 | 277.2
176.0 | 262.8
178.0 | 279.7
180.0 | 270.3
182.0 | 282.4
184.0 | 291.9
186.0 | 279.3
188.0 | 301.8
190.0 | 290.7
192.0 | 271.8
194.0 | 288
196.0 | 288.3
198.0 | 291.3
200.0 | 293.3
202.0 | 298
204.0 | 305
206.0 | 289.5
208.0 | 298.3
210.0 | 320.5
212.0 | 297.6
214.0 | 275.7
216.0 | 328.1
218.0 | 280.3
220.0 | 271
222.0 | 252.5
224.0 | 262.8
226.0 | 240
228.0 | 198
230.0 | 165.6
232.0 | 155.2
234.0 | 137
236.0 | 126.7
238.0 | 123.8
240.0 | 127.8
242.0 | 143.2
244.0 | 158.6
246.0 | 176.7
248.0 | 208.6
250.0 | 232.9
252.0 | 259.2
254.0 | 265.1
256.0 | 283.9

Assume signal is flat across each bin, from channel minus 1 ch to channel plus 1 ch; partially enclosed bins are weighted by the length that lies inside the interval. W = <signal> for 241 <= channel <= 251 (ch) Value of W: 184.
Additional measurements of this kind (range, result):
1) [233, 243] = 132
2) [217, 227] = 261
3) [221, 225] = 258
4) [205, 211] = 303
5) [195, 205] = 295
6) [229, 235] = 153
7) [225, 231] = 201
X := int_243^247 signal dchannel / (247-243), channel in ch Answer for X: 168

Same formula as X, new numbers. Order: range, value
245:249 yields 193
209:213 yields 309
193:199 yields 289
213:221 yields 289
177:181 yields 275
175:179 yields 271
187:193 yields 288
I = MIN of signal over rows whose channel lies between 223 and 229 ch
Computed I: 198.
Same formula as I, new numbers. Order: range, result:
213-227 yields 240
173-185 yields 262.8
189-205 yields 271.8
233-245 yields 123.8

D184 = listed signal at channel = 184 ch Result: 291.9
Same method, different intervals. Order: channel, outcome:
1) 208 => 298.3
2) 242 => 143.2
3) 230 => 165.6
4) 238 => 123.8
